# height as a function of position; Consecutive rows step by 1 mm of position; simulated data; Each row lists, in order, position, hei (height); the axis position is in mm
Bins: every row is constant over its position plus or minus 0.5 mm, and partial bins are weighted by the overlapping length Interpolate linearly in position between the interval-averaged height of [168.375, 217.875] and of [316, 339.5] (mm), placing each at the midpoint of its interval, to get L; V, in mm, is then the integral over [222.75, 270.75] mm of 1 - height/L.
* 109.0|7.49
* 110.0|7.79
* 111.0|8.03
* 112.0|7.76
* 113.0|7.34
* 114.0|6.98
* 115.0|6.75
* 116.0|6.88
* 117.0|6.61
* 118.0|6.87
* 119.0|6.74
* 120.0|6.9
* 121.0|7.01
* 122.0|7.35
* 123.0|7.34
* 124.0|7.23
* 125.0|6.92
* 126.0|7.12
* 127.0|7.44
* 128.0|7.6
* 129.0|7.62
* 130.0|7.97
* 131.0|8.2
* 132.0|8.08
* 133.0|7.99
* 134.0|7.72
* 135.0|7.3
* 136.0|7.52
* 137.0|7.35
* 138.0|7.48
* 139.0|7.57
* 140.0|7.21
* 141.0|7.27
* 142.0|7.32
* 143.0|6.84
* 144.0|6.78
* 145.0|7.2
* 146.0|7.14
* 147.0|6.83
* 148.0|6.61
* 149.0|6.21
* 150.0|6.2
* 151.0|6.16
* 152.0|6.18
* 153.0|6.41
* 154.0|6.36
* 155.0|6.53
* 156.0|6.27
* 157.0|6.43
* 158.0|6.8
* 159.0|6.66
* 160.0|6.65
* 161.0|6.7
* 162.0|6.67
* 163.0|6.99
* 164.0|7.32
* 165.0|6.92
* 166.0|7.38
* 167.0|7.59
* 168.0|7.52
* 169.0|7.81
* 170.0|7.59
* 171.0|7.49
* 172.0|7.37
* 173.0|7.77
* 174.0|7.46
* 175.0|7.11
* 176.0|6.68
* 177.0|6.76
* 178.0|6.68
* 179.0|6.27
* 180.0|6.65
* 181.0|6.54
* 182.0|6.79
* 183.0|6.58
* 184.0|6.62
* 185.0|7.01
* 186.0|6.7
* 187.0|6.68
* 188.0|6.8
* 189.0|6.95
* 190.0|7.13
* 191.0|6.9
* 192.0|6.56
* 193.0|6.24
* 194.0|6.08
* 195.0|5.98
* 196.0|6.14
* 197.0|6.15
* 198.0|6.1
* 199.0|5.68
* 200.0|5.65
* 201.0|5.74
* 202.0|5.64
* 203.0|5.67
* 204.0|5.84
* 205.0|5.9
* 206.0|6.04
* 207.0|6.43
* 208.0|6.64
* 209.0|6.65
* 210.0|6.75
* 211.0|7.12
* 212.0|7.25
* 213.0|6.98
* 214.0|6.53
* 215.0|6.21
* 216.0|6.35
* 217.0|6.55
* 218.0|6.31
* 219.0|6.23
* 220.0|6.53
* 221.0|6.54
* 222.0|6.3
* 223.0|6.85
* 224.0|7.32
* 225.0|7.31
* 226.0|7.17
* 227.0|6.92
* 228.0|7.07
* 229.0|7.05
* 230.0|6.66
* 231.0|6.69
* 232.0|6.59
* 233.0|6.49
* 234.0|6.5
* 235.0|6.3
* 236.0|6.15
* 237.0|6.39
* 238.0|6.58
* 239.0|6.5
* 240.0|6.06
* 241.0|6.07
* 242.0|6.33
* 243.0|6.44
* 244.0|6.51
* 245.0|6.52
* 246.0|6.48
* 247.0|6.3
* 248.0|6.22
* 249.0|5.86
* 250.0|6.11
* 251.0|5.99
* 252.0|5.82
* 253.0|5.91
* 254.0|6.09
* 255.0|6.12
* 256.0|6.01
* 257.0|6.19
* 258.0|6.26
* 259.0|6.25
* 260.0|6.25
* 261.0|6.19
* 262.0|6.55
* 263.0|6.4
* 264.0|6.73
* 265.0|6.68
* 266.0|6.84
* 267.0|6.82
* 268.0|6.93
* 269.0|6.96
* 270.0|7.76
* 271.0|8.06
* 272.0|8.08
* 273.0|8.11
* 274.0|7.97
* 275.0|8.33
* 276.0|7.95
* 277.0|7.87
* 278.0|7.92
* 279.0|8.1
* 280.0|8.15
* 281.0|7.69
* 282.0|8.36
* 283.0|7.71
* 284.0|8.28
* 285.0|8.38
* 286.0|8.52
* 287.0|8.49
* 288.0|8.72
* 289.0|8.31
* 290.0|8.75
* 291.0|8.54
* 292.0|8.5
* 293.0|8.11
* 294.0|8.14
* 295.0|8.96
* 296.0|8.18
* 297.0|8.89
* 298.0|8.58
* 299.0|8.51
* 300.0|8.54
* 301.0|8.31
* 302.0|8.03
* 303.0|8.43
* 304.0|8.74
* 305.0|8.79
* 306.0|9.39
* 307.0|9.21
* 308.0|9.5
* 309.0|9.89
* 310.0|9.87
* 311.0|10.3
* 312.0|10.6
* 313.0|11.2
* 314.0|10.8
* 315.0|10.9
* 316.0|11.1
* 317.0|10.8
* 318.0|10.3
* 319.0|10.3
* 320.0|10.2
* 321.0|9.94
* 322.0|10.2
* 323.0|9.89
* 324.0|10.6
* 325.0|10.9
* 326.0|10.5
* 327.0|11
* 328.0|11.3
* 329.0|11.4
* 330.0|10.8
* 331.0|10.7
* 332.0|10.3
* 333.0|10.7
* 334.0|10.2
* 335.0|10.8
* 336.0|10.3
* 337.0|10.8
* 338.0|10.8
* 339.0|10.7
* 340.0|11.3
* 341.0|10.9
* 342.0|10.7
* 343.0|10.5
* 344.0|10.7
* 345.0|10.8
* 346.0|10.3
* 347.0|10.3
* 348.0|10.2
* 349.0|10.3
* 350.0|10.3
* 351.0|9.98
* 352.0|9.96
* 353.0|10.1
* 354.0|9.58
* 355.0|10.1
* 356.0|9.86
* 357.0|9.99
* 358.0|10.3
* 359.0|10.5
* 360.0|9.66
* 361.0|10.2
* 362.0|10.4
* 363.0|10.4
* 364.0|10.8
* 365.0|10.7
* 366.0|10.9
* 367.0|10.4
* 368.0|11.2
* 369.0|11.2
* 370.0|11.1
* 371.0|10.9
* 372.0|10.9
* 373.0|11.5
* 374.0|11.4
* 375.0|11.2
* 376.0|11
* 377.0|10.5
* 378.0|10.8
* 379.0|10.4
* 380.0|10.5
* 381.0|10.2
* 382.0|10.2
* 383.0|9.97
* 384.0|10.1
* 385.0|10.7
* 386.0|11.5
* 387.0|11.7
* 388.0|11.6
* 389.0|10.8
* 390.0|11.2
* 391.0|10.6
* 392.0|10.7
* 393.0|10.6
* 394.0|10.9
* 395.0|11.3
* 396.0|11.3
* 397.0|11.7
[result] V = 9.7 mm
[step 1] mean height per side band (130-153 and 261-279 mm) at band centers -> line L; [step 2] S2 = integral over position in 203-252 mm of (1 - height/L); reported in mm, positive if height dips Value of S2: 5.5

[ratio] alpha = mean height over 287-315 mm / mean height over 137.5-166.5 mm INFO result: 1.33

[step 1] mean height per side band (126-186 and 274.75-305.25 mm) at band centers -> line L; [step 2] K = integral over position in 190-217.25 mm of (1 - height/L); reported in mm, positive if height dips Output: 4.4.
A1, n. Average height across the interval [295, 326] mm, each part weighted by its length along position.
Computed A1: 9.7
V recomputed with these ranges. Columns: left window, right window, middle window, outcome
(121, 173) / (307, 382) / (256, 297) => 7.47 mm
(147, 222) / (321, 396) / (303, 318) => -0.79 mm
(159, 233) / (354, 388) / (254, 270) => 3.28 mm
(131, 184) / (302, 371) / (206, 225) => 3.40 mm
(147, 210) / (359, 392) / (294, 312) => 0.53 mm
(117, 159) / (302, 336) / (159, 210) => 7.75 mm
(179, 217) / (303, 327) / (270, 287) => 1.69 mm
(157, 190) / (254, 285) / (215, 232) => 0.95 mm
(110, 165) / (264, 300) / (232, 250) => 3.32 mm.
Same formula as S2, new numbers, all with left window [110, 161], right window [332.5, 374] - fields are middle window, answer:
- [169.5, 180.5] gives 0.9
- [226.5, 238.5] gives 2.8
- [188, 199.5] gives 2.3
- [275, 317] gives 3.3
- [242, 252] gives 2.9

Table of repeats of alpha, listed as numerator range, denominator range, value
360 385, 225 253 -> 1.66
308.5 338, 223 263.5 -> 1.65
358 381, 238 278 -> 1.60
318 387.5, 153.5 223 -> 1.59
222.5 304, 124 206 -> 1.06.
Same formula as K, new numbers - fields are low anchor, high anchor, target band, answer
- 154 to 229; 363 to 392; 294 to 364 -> -2.4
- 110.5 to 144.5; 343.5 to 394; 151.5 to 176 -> 2.6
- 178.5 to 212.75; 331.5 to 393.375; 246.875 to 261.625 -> 3.3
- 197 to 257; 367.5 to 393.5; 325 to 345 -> -2.6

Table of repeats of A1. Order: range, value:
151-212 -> 6.65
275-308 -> 8.42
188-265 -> 6.4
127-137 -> 7.74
